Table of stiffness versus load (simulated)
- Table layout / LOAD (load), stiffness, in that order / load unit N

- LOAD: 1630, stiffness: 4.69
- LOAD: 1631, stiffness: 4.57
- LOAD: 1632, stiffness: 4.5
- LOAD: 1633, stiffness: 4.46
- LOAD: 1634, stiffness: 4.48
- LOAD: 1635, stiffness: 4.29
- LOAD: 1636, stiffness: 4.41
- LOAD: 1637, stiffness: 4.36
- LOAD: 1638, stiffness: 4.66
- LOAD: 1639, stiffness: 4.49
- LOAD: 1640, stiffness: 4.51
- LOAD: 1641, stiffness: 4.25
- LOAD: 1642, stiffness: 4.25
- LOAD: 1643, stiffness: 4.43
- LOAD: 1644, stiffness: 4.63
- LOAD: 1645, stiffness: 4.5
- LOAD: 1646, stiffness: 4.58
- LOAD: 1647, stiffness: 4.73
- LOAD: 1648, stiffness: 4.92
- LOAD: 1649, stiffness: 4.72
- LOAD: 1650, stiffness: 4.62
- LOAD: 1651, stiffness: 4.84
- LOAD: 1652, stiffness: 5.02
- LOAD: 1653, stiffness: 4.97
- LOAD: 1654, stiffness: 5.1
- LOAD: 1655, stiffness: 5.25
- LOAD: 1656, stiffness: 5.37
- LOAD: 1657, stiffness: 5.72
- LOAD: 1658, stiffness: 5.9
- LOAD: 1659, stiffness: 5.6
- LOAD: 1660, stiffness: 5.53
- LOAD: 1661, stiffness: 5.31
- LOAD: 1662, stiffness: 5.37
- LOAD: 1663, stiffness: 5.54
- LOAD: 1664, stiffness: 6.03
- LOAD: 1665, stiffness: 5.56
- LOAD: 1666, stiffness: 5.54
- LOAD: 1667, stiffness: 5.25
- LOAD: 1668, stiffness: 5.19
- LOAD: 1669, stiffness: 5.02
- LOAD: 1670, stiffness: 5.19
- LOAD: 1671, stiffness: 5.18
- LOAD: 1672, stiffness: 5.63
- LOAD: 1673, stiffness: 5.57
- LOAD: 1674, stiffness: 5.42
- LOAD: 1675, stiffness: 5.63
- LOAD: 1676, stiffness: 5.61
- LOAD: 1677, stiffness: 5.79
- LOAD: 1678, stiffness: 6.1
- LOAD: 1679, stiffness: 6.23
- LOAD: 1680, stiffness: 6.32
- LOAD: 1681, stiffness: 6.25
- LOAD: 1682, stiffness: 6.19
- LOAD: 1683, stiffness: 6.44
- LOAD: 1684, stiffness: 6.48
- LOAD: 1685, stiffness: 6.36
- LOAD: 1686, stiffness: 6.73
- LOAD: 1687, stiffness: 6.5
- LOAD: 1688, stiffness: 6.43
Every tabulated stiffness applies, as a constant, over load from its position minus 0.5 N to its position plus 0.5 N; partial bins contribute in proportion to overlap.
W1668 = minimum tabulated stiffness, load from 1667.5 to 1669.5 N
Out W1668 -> 5.02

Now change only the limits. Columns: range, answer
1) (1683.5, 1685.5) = 6.36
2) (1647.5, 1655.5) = 4.62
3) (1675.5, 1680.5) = 5.61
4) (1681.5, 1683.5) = 6.19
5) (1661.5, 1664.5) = 5.37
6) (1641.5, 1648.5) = 4.25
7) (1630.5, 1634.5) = 4.46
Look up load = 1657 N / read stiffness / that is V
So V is 5.72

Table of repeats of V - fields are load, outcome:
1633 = 4.46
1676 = 5.61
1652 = 5.02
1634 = 4.48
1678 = 6.1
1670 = 5.19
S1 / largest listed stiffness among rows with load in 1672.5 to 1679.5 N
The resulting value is 6.23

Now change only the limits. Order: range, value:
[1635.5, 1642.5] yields 4.66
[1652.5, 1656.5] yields 5.37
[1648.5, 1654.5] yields 5.1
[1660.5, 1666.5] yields 6.03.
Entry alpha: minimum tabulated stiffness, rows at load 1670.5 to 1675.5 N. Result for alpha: 5.18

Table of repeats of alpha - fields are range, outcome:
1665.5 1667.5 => 5.25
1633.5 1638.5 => 4.29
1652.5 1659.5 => 4.97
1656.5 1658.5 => 5.72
